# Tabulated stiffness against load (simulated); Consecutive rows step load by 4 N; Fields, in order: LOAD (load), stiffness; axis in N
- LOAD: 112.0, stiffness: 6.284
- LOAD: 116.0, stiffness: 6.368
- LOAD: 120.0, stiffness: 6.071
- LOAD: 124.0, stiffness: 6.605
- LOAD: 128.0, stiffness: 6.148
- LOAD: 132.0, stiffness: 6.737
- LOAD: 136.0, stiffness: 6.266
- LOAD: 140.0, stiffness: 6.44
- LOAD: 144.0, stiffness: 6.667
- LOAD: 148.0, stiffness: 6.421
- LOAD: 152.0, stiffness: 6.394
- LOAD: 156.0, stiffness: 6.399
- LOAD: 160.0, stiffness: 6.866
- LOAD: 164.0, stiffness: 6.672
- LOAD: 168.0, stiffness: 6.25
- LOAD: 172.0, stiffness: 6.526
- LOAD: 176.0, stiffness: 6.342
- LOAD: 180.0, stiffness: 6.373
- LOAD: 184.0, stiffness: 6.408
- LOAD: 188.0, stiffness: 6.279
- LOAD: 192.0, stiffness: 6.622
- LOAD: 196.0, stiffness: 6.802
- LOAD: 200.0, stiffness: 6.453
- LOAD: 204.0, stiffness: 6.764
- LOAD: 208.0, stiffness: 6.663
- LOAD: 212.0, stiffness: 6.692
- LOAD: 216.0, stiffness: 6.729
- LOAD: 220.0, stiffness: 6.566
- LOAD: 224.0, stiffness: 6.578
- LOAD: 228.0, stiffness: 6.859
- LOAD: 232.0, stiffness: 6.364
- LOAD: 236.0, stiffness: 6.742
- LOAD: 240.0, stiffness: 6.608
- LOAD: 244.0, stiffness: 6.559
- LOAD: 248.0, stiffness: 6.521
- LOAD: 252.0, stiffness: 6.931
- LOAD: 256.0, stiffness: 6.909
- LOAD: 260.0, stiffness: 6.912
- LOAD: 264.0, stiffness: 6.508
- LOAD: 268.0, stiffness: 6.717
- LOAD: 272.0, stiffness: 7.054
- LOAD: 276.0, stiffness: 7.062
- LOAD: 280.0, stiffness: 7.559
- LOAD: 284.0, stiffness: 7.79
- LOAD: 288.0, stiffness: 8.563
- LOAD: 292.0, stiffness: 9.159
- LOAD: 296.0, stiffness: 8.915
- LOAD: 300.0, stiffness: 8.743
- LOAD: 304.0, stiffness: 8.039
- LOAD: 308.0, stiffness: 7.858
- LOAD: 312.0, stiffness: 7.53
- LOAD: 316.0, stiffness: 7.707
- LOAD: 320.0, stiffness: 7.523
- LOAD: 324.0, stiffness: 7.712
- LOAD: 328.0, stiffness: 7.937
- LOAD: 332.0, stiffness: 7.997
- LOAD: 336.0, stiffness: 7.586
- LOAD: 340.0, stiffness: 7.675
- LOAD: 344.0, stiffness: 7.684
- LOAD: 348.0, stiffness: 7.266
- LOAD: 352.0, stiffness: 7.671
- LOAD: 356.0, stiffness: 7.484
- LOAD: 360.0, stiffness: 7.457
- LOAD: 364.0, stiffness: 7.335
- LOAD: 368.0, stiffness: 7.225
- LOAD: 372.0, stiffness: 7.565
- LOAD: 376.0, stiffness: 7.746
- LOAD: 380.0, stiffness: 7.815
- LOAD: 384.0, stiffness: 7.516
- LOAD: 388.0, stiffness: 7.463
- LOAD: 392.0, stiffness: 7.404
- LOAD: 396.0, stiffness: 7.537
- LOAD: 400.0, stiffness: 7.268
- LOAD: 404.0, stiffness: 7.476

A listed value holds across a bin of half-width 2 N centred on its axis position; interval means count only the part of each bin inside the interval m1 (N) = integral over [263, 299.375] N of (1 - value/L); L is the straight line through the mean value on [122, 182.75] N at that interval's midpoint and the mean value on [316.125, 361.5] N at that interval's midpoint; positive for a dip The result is -2.4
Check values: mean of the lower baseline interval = 6.47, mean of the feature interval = 7.78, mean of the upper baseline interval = 7.64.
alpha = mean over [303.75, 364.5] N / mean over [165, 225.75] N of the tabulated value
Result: 1.17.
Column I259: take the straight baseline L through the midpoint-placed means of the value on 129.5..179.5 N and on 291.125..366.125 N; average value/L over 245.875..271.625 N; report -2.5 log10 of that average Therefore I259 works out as 0.08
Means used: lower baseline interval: 6.49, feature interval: 6.77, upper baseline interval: 7.84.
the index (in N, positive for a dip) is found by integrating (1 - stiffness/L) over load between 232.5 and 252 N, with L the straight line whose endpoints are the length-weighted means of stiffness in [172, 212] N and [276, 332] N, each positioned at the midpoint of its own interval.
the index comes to 1.59 N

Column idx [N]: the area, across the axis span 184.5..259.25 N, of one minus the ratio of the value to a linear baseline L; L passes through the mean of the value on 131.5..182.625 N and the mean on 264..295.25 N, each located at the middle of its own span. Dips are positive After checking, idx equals 4.8 N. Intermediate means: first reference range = 6.48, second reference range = 7.67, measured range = 6.65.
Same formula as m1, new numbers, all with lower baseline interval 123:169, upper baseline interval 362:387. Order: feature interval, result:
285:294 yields -2.0 N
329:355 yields -0.9 N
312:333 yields -1.3 N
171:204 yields 0.9 N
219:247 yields 1.1 N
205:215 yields 0.1 N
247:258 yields 0.3 N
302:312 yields -0.9 N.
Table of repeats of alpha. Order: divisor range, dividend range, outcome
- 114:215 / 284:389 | 1.20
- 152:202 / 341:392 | 1.16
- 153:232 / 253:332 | 1.17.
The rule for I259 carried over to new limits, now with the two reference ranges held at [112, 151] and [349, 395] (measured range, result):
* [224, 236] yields 0.037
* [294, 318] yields -0.131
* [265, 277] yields 0.023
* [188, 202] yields 0.020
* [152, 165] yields -0.012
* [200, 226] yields 0.021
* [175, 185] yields 0.043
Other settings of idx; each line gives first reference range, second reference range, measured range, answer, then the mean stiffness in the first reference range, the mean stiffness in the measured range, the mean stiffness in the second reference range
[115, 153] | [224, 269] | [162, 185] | 0.3 N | 6.41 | 6.43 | 6.69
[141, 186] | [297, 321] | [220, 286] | 4.9 N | 6.48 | 6.85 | 7.96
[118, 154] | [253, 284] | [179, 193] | 0.5 N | 6.42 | 6.41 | 7.01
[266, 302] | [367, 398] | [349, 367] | 0.4 N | 7.95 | 7.46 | 7.54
